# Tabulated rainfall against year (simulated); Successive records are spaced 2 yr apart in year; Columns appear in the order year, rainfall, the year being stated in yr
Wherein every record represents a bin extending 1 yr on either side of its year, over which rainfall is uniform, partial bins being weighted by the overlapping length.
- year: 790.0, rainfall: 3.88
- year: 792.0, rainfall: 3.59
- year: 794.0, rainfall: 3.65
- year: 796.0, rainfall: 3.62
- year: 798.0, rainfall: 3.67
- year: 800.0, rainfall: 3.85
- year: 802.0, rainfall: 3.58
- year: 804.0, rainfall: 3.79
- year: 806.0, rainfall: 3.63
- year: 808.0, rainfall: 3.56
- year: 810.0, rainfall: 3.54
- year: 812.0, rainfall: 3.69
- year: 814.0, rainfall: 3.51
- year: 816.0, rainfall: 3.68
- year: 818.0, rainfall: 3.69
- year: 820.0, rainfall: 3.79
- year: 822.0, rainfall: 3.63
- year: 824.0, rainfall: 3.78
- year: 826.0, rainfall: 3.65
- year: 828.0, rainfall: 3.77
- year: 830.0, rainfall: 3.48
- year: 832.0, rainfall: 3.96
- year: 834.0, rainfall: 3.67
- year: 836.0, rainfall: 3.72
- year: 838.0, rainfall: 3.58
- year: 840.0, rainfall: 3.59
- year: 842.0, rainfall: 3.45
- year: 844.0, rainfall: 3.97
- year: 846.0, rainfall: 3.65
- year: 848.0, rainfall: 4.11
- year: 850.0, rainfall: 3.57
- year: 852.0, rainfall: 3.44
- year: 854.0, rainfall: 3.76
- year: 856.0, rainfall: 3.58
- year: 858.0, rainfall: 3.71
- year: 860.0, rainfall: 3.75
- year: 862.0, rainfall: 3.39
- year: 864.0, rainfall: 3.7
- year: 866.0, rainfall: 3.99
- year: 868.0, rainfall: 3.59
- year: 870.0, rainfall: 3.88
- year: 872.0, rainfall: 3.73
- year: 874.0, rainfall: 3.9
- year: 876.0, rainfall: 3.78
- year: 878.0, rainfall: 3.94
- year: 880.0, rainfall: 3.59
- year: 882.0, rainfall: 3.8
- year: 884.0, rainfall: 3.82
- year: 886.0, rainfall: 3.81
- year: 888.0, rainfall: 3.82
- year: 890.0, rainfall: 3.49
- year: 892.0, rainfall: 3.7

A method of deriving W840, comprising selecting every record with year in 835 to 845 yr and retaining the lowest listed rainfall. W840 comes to 3.45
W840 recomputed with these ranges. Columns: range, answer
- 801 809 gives 3.56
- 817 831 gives 3.48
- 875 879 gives 3.78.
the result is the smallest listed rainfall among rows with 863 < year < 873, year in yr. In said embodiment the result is 3.59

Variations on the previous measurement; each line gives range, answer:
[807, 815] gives 3.51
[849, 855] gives 3.44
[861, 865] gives 3.39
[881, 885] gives 3.8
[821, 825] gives 3.63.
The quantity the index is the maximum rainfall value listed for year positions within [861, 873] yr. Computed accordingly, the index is 3.99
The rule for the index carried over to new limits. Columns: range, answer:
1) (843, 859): 4.11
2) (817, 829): 3.79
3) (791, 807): 3.85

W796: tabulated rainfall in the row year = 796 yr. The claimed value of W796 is 3.62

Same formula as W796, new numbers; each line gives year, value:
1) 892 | 3.7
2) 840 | 3.59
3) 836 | 3.72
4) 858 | 3.71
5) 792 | 3.59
